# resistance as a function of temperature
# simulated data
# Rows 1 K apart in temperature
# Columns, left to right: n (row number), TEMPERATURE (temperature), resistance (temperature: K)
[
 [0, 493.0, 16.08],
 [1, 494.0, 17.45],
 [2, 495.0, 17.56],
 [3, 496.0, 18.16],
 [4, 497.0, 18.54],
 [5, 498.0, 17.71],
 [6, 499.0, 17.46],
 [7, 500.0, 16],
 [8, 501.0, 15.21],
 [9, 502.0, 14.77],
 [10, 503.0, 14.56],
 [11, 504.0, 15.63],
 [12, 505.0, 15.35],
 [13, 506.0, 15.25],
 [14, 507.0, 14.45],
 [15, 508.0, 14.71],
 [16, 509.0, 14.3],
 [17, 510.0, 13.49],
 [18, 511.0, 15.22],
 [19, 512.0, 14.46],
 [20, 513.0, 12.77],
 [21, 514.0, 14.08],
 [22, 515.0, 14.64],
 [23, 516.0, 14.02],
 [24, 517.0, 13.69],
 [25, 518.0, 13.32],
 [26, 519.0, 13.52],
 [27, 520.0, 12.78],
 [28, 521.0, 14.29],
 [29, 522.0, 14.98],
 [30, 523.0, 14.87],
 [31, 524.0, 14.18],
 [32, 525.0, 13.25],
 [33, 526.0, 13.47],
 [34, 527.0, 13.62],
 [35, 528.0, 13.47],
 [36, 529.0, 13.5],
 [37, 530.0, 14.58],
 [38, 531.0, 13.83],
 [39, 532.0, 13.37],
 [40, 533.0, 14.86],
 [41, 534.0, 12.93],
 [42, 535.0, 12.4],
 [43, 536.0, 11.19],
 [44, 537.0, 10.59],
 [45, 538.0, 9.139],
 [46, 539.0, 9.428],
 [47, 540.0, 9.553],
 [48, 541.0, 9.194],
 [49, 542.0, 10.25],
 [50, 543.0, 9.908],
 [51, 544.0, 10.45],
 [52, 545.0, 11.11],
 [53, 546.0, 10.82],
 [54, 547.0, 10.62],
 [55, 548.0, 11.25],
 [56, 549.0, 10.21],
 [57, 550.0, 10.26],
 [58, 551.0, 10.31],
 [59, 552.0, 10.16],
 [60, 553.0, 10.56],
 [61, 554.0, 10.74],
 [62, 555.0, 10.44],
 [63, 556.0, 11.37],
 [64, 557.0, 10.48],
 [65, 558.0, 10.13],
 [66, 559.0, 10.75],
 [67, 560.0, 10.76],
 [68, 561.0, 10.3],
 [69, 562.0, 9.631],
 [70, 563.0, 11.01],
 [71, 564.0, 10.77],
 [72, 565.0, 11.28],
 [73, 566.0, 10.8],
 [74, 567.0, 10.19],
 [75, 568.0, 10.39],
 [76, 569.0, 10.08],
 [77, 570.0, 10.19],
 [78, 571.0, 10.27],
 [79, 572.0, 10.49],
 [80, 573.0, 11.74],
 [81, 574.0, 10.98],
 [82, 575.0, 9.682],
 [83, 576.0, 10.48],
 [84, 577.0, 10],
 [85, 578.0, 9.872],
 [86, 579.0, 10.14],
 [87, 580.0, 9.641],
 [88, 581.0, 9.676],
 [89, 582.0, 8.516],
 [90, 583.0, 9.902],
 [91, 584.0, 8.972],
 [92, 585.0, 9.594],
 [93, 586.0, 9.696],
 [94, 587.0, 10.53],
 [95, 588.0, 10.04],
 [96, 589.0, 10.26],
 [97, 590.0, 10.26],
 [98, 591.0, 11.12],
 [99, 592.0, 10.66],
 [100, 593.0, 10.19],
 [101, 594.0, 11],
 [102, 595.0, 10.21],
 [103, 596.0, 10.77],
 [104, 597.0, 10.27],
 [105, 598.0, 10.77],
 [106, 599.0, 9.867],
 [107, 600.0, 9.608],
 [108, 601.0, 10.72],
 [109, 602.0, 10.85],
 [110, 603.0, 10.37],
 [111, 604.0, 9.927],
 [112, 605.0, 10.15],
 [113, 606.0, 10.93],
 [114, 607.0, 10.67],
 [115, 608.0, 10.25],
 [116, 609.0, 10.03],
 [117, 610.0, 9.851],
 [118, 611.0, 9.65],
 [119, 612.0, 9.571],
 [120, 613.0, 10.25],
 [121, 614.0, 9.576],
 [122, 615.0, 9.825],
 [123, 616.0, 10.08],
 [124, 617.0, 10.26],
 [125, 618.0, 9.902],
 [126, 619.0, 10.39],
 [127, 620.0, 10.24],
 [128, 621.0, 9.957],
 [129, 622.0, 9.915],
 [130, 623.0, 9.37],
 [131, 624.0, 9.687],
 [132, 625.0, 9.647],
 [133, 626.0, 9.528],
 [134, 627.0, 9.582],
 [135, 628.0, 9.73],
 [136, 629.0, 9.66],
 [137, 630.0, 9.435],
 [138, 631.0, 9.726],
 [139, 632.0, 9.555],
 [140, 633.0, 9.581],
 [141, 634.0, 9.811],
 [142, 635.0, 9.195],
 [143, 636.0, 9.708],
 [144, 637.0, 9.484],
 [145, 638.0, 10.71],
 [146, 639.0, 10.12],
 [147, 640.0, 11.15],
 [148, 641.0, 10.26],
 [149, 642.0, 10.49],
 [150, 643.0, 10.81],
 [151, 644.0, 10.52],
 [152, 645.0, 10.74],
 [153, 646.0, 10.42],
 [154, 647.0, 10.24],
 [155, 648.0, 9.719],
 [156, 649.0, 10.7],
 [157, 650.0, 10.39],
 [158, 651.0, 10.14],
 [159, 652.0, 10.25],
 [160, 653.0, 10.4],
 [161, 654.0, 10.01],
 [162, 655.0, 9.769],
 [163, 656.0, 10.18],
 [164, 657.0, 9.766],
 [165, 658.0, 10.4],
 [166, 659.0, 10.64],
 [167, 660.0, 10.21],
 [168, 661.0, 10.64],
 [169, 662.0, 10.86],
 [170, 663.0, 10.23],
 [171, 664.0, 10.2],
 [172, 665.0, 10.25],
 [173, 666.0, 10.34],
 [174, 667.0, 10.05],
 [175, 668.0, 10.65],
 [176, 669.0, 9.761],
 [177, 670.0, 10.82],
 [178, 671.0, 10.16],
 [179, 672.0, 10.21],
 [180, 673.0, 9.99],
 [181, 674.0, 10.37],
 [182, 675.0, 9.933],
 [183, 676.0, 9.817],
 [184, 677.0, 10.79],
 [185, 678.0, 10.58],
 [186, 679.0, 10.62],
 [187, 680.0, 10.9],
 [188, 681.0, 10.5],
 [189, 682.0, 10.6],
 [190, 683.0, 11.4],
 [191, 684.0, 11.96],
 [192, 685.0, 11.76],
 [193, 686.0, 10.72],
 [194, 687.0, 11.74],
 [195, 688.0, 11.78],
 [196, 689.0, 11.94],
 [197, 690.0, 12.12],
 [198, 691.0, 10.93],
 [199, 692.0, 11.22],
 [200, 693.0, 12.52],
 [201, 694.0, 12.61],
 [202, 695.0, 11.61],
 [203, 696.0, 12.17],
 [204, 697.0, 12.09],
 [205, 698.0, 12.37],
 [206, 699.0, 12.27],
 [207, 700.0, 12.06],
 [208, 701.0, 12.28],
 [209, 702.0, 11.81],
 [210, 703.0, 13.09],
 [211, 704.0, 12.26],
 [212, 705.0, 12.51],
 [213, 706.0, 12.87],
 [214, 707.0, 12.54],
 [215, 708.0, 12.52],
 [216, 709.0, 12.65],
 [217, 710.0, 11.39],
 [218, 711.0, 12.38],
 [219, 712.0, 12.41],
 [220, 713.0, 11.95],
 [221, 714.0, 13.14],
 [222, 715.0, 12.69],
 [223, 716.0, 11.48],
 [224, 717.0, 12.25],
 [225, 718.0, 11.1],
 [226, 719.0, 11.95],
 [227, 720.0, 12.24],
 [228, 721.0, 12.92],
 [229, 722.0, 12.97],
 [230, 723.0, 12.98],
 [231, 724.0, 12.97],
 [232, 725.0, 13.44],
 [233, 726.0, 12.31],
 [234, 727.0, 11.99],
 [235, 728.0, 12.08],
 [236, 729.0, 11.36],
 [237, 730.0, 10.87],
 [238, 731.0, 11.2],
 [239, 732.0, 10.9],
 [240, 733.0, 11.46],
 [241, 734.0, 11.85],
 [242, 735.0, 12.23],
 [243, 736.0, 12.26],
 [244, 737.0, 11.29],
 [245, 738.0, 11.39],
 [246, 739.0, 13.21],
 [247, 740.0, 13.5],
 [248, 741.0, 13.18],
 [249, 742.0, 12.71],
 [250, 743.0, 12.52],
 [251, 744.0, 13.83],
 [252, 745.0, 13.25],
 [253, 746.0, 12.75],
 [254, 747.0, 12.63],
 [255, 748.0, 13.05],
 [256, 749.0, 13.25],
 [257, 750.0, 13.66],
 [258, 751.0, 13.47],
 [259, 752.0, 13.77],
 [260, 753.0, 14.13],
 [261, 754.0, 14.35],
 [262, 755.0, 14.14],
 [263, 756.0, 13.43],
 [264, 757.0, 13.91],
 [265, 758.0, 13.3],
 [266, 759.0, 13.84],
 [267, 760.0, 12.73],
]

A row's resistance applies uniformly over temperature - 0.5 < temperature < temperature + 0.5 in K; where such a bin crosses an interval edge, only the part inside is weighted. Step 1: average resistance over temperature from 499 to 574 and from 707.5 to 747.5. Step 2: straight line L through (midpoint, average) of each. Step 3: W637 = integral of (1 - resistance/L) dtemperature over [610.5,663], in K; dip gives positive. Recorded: 9.5 K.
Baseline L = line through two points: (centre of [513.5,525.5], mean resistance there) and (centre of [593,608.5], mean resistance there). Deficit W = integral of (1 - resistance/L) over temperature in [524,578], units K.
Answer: 6.5 K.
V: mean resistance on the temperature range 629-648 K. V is 10.1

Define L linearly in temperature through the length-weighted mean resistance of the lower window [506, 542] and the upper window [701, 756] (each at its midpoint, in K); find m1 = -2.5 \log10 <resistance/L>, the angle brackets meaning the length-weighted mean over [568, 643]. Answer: 0.271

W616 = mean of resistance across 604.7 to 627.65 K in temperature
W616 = 9.97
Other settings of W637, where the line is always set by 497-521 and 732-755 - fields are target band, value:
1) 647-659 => 3.0 K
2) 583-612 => 7.8 K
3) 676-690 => 2.3 K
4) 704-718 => 0.9 K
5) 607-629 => 6.3 K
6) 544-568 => 6.3 K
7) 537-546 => 2.8 K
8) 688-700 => 1.2 K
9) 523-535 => 0.7 K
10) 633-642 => 2.4 K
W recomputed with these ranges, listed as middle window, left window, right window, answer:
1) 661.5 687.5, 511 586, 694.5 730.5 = 3.2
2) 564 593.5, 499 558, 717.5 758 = 5.8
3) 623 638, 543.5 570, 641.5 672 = 1.1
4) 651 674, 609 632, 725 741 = 0.7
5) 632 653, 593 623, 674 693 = 0.8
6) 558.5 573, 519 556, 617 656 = 1.0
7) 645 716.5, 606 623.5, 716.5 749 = 1.1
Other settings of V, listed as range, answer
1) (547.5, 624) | 10.3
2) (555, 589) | 10.3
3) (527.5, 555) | 11.3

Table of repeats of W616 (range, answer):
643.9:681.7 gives 10.3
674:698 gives 11.3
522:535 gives 13.8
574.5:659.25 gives 10.1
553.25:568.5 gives 10.6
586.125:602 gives 10.4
